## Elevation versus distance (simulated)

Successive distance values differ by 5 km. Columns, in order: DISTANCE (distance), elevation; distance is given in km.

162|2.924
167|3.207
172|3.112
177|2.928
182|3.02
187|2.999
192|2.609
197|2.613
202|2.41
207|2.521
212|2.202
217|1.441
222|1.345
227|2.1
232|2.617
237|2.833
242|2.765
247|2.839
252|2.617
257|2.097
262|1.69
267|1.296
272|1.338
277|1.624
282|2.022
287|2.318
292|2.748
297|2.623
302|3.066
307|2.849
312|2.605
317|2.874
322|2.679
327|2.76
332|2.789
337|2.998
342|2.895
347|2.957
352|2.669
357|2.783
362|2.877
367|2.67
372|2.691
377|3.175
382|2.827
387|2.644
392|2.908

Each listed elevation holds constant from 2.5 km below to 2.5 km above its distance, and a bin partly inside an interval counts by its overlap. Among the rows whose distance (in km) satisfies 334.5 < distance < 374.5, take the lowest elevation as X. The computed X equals 2.669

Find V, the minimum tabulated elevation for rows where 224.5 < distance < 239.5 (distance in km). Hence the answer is 2.1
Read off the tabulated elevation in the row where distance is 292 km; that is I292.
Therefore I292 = 2.748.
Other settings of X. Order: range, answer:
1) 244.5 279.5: 1.296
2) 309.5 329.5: 2.605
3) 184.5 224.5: 1.345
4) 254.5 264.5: 1.69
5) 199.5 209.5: 2.41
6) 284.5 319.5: 2.318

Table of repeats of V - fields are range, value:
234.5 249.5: 2.765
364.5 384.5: 2.67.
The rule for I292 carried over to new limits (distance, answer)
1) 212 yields 2.202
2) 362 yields 2.877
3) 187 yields 2.999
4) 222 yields 1.345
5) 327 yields 2.76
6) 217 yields 1.441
